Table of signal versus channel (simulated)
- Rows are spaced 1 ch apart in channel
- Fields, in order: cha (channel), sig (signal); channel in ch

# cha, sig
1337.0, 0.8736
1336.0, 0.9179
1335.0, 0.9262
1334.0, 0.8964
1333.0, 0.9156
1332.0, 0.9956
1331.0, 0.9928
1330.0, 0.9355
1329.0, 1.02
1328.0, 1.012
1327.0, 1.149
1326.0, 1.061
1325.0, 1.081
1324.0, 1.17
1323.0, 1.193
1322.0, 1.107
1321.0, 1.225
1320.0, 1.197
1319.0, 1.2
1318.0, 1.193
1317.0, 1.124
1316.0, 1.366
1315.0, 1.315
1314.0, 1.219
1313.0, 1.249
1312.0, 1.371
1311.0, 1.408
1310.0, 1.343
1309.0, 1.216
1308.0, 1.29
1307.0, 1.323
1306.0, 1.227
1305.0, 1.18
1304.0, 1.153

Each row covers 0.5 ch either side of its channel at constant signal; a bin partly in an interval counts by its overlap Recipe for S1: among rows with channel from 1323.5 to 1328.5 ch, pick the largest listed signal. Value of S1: 1.17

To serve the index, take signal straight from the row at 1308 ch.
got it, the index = 1.29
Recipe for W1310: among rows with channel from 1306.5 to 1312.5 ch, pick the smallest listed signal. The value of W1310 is 1.216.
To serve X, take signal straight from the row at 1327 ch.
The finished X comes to 1.149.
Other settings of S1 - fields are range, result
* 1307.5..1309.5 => 1.29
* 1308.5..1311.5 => 1.408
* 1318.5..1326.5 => 1.225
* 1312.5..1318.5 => 1.366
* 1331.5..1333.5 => 0.9956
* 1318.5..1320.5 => 1.2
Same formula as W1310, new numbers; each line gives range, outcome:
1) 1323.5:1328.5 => 1.012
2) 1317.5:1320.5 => 1.193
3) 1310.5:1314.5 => 1.219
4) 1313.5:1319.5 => 1.124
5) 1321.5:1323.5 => 1.107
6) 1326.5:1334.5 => 0.8964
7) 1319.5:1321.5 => 1.197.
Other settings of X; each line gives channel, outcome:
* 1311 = 1.408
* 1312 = 1.371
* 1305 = 1.18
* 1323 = 1.193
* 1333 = 0.9156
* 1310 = 1.343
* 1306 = 1.227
